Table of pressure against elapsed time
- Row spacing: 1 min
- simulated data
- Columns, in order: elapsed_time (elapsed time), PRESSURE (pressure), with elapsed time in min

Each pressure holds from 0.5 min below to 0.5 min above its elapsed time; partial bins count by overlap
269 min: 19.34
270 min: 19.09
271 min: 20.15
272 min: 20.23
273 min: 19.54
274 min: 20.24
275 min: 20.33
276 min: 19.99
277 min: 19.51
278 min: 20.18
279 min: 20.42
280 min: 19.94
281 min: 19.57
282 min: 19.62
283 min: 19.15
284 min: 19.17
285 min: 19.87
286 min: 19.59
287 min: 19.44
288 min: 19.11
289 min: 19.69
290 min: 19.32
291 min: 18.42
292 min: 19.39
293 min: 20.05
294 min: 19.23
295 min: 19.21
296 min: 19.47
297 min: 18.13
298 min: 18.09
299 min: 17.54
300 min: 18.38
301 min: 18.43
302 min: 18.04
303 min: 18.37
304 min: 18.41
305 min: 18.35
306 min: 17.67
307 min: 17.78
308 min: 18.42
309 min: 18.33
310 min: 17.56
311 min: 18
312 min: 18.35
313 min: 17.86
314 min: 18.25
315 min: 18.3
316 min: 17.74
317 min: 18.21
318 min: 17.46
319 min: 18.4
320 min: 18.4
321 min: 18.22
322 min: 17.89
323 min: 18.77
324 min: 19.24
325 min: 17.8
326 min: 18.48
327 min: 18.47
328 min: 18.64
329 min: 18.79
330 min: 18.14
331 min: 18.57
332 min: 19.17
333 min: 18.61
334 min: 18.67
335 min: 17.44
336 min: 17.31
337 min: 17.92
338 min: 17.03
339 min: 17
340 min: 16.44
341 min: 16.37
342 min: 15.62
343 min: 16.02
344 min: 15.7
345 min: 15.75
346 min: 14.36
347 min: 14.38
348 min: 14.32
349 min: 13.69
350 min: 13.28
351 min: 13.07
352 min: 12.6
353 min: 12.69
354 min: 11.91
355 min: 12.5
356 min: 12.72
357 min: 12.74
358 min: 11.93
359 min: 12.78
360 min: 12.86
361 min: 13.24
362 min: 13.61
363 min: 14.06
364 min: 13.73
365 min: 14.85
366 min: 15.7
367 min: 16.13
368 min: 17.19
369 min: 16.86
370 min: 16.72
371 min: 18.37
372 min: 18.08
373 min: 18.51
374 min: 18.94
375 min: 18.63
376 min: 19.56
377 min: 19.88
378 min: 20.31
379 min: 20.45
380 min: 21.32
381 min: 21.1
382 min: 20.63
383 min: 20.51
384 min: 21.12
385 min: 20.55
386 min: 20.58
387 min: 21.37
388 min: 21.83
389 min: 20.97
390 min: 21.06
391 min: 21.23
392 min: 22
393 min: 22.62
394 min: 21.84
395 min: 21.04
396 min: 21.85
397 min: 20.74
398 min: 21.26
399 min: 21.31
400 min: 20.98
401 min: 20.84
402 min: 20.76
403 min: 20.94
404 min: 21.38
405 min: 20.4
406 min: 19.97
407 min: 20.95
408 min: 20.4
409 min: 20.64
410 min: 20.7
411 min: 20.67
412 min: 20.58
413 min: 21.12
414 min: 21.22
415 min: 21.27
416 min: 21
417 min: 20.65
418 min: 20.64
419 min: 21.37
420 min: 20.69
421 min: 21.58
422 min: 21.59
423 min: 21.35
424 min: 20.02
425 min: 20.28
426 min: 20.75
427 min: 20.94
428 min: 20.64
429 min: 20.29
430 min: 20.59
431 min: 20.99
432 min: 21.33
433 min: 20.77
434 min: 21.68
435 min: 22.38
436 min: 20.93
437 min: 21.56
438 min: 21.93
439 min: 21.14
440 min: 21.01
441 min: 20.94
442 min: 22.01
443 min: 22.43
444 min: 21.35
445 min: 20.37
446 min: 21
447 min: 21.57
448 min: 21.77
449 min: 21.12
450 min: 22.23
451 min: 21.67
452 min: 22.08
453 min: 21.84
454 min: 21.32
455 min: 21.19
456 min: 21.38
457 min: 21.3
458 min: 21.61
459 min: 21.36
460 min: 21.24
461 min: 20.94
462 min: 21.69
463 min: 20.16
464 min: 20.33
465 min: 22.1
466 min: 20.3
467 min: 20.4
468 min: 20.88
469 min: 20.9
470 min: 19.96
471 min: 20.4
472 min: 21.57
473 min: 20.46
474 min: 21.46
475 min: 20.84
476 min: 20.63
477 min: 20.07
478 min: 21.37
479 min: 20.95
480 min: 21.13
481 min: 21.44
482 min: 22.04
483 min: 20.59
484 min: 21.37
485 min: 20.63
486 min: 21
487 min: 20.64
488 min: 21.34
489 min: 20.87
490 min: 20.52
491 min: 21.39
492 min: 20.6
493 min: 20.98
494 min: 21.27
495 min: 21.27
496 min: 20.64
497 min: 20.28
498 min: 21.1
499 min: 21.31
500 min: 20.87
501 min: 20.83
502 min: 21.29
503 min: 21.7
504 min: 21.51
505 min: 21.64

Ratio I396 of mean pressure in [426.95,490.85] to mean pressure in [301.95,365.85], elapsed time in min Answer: 1.3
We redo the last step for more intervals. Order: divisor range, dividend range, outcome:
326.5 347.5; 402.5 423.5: 1.22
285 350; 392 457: 1.18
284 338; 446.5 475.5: 1.15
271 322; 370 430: 1.10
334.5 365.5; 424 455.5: 1.47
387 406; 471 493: 0.99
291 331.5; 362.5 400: 1.06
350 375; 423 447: 1.44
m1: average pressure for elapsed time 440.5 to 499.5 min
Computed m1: 21.1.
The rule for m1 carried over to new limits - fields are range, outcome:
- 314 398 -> 17.5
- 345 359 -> 13.2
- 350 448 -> 19.4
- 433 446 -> 21.4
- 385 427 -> 21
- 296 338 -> 18.2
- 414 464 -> 21.2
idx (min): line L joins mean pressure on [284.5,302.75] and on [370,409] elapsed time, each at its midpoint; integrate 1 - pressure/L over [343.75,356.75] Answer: 4.2 min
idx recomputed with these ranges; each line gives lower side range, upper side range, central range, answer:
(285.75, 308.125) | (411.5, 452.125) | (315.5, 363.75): 8.6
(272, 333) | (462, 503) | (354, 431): 2.2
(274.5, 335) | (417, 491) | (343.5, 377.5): 8.0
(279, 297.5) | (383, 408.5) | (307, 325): 1.5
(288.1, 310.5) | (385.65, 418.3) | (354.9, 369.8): 4.4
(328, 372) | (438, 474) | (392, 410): -2.8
